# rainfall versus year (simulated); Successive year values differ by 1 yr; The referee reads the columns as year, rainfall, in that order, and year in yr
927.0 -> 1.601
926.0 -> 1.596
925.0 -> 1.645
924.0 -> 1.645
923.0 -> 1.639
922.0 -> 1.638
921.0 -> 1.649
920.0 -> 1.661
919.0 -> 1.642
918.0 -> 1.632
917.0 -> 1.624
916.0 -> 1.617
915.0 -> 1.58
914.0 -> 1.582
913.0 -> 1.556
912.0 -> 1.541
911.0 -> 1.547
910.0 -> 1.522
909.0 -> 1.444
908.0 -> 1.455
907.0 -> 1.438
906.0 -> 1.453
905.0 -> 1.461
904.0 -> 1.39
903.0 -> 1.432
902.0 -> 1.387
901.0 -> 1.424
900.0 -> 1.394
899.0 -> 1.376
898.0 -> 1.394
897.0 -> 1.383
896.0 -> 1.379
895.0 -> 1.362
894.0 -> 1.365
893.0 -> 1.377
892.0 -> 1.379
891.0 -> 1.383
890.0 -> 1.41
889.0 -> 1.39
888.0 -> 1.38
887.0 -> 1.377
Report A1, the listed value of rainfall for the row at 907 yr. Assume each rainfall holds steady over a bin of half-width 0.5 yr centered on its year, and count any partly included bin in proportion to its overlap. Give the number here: 1.438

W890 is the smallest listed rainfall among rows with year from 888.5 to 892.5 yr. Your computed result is 1.379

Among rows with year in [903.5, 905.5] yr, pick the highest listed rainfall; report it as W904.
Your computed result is 1.461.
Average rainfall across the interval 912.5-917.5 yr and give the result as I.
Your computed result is 1.59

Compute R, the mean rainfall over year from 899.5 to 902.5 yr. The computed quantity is 1.4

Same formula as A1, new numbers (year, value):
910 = 1.522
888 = 1.38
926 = 1.596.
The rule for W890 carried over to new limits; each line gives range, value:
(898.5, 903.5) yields 1.376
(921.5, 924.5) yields 1.638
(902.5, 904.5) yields 1.39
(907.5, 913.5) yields 1.444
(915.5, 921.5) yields 1.617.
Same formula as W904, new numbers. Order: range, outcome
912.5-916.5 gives 1.617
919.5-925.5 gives 1.661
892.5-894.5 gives 1.377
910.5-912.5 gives 1.547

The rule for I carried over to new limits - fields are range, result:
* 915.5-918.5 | 1.62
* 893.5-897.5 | 1.37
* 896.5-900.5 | 1.39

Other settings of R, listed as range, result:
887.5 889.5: 1.38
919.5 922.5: 1.65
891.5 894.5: 1.37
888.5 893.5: 1.39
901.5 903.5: 1.41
